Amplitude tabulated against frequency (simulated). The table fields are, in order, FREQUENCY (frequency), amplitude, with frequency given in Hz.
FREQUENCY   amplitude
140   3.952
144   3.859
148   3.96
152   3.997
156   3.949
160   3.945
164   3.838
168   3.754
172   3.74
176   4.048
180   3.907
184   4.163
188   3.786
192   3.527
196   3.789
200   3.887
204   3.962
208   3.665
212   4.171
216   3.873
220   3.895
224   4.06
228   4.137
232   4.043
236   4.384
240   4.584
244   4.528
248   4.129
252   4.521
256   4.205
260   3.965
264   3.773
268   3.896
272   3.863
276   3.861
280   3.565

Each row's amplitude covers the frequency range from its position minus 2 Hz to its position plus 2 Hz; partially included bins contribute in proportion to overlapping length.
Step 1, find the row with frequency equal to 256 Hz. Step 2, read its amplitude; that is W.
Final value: 4.205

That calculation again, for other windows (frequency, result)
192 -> 3.527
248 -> 4.129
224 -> 4.06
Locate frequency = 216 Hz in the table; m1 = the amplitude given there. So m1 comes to 3.873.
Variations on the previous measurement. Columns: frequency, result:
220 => 3.895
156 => 3.949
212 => 4.171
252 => 4.521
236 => 4.384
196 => 3.789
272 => 3.863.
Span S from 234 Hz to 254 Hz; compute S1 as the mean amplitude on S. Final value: 4.43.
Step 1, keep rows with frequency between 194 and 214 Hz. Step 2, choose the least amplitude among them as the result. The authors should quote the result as 3.665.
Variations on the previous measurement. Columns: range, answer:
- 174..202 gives 3.527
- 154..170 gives 3.754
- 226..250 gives 4.043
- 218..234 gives 3.895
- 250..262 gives 3.965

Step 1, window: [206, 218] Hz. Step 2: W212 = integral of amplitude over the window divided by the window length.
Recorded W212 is 3.9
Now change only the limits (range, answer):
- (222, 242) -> 4.24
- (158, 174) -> 3.82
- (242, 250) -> 4.33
